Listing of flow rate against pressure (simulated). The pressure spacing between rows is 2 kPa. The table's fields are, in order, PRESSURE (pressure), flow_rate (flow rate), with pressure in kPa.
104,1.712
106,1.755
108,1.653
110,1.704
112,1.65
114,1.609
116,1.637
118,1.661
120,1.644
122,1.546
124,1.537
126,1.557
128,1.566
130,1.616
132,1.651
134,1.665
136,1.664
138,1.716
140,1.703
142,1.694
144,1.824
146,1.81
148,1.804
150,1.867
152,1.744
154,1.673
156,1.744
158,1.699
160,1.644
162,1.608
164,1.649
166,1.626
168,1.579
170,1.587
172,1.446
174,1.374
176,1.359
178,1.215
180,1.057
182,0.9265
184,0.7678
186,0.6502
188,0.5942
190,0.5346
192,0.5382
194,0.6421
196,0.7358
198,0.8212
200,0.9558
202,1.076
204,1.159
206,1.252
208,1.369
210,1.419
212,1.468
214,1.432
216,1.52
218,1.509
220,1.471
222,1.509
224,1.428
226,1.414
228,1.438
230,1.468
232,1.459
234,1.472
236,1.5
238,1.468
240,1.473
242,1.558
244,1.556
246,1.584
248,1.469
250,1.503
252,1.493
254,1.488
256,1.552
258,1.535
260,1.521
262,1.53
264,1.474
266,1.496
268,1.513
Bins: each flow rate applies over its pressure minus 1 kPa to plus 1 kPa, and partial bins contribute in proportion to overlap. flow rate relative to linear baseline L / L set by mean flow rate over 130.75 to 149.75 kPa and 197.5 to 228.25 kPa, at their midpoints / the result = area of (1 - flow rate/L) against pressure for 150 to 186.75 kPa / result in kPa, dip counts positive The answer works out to 3.7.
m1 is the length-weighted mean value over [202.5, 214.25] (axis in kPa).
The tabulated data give 1.33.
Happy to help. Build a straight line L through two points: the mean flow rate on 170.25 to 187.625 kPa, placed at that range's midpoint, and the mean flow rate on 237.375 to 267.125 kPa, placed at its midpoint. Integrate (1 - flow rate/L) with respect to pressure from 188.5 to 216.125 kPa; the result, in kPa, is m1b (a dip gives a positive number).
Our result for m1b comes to 4.52 kPa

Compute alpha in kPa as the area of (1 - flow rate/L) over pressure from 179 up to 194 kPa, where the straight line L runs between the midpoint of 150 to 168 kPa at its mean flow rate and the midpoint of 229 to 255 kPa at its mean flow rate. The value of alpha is 8.4 kPa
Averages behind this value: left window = 1.68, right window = 1.5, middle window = 0.719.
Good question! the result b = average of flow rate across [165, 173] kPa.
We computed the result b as 1.56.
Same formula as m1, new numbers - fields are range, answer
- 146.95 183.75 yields 1.52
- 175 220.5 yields 1.06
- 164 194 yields 1.09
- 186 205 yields 0.777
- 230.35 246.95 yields 1.51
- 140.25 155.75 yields 1.77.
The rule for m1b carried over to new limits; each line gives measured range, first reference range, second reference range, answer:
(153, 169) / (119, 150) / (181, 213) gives -3.5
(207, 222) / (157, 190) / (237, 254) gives -0.5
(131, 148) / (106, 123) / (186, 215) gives -3.2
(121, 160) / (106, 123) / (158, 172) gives -1.5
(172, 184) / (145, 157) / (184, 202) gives -0.8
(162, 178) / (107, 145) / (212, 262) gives 0.8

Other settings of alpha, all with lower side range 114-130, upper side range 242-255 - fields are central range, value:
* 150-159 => -0.9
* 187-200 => 7.4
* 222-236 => 0.7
